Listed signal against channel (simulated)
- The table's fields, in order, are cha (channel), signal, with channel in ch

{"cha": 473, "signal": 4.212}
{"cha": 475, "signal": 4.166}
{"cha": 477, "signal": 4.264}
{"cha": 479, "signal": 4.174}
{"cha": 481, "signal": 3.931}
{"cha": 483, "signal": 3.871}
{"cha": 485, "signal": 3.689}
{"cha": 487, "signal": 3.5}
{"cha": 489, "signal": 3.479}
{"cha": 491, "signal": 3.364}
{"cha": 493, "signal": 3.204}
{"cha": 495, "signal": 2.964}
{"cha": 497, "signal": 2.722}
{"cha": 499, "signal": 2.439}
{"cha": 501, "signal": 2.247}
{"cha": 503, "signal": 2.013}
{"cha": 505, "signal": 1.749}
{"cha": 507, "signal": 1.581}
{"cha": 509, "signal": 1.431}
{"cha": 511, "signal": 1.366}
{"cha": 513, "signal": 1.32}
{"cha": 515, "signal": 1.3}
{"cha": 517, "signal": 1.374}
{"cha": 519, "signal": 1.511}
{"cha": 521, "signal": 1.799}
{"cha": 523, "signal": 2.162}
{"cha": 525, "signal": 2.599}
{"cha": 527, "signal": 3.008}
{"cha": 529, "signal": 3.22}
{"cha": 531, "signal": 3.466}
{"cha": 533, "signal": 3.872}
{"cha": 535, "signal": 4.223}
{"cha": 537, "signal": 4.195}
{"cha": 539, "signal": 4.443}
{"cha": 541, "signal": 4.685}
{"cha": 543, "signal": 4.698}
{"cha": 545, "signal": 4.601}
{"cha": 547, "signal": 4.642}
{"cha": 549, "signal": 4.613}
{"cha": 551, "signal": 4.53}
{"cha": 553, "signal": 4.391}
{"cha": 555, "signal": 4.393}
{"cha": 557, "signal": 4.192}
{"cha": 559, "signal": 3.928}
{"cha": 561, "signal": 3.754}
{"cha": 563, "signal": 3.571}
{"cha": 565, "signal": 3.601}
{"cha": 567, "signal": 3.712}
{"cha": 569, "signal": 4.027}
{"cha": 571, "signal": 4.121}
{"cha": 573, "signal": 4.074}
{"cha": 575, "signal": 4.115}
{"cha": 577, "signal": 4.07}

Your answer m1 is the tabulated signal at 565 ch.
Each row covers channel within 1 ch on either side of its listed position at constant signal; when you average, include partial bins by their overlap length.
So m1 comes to 3.601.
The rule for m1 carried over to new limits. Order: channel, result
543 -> 4.698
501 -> 2.247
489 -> 3.479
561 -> 3.754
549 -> 4.613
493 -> 3.204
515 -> 1.3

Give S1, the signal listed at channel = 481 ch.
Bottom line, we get 3.931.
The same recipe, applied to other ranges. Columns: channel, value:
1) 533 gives 3.872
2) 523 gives 2.162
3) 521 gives 1.799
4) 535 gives 4.223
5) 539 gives 4.443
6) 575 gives 4.115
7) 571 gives 4.121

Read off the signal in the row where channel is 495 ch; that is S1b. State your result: 2.964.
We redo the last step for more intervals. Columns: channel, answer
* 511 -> 1.366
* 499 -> 2.439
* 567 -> 3.712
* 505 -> 1.749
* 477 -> 4.264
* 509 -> 1.431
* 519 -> 1.511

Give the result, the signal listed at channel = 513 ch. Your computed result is 1.32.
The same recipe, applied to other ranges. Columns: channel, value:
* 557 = 4.192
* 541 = 4.685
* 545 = 4.601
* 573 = 4.074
